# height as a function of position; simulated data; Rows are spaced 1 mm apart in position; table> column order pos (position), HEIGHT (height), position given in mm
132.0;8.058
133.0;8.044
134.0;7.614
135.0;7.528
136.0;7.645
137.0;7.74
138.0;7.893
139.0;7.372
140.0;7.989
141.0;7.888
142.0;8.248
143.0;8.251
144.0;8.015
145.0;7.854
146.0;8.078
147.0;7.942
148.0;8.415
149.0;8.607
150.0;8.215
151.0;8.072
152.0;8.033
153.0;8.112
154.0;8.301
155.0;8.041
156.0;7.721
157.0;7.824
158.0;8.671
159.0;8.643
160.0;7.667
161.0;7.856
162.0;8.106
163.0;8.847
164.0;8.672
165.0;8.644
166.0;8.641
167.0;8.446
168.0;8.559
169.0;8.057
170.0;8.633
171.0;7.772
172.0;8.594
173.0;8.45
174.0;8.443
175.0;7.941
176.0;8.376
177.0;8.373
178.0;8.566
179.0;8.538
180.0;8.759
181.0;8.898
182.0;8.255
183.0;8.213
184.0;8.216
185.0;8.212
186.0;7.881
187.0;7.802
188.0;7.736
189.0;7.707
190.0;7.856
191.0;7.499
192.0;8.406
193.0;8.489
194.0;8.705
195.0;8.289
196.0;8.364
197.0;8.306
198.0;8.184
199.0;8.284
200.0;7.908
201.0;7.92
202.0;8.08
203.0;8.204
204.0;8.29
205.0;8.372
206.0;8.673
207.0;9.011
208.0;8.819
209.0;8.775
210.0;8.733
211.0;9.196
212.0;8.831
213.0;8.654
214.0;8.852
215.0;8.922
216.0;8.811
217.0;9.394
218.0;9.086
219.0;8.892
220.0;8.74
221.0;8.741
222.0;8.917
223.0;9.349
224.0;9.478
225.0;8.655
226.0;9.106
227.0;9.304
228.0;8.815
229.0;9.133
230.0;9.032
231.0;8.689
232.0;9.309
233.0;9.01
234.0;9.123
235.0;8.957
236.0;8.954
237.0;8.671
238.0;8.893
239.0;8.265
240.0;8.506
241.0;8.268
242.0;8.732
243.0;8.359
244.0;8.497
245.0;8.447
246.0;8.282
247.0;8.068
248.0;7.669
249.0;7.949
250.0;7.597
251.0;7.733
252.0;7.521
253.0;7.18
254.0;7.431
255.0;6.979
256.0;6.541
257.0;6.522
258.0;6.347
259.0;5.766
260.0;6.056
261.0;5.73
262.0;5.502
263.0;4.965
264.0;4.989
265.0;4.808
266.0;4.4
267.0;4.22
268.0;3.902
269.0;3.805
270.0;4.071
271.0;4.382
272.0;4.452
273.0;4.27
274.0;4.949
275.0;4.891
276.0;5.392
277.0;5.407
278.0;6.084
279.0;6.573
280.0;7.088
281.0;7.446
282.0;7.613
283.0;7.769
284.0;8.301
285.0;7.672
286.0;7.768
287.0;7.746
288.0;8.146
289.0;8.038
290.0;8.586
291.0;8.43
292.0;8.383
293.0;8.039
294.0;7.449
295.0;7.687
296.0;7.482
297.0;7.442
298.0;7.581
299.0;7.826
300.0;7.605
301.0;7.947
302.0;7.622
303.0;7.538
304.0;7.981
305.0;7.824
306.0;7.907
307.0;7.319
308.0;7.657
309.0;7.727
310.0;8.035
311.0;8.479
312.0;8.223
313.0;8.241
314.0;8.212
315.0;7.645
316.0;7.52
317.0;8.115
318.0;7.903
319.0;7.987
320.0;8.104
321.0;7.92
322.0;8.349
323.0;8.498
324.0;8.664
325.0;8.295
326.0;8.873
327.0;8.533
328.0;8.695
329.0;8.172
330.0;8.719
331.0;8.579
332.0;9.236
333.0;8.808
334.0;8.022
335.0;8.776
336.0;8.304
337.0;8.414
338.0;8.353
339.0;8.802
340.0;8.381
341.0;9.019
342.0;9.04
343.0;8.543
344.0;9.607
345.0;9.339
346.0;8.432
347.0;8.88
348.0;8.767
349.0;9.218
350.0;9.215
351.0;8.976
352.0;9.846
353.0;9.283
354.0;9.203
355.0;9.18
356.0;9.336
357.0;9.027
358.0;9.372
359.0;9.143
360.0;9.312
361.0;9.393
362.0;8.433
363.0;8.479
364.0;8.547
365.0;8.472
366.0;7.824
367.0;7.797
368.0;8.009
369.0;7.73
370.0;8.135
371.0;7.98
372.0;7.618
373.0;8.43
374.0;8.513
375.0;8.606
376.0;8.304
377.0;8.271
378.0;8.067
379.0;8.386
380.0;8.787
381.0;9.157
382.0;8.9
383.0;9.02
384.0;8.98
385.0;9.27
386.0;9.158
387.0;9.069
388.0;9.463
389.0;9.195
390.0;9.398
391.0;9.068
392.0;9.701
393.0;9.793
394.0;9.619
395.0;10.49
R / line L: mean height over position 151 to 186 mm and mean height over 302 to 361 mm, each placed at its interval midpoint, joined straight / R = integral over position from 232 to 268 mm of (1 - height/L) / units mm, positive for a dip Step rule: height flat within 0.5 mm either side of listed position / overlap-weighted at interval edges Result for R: 5.0 mm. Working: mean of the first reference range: 8.32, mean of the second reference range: 8.54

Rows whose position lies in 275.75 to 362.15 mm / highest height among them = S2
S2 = 9.846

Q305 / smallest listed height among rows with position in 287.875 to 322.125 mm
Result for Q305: 7.319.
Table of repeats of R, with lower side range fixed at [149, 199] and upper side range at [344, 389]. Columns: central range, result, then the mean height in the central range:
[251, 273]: 7.68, 5.53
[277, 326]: 4.40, 7.83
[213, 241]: -1.77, 8.93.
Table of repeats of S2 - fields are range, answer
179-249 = 9.478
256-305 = 8.586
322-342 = 9.236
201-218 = 9.394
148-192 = 8.898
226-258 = 9.309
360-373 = 9.393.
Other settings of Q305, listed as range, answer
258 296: 3.805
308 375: 7.52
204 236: 8.29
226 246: 8.265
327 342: 8.022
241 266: 4.4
